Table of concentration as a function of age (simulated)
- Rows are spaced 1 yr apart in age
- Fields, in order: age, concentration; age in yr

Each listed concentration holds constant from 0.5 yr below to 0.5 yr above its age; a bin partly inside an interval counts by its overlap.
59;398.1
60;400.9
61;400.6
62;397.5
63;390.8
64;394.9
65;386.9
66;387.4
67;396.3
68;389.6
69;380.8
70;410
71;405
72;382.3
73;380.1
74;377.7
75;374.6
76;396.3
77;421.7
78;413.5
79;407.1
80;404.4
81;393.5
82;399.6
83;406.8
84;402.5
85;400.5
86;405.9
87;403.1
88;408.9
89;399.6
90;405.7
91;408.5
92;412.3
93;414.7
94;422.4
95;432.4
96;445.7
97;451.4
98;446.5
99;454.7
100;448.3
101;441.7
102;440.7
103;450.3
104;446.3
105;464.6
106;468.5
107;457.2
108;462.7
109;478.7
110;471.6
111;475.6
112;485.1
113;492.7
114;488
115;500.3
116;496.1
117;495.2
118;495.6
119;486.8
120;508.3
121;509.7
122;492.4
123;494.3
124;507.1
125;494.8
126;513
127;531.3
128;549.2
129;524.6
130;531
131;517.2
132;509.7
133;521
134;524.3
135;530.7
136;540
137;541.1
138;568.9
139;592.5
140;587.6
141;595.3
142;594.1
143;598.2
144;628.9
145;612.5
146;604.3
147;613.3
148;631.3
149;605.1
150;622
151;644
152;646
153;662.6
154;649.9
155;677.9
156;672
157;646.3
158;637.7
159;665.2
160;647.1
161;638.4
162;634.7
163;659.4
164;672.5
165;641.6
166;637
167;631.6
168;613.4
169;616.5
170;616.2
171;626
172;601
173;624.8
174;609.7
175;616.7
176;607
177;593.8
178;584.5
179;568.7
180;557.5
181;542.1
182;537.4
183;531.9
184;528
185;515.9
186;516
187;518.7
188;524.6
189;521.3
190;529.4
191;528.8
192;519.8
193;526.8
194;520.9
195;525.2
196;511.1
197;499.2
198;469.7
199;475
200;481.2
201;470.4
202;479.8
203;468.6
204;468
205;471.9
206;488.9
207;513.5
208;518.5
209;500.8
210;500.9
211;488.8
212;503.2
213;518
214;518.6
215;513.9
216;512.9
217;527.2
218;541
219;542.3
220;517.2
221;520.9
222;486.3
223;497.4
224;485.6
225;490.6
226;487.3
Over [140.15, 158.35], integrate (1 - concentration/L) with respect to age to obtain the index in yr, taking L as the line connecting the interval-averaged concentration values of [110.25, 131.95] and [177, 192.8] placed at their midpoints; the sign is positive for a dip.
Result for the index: -3.89 yr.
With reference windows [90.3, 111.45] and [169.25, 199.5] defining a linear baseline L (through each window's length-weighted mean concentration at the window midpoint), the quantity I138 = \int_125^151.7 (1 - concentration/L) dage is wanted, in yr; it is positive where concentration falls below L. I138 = -4.1 yr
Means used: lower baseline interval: 447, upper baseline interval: 549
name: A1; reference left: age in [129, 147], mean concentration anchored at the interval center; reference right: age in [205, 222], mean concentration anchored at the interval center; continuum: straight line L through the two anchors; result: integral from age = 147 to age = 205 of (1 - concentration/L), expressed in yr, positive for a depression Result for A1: -4.14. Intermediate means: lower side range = 565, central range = 578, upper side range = 512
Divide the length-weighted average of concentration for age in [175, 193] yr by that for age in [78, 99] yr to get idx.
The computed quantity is 1.31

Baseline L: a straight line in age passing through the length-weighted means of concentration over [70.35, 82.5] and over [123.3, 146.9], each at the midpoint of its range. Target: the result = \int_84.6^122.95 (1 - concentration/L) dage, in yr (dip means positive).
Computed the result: 1.2 yr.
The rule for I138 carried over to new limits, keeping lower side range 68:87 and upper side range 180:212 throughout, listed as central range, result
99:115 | -1.5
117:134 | -2.7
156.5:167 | -3.8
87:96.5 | -0.1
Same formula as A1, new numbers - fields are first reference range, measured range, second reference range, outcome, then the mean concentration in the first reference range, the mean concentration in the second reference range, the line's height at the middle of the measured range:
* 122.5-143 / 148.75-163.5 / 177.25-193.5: -3.0 yr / 540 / 535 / 538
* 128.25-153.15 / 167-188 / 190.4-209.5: -1.9 yr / 580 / 497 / 529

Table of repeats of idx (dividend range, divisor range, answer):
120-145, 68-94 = 1.35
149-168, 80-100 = 1.55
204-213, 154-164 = 0.76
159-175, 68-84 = 1.59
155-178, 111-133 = 1.25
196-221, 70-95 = 1.24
